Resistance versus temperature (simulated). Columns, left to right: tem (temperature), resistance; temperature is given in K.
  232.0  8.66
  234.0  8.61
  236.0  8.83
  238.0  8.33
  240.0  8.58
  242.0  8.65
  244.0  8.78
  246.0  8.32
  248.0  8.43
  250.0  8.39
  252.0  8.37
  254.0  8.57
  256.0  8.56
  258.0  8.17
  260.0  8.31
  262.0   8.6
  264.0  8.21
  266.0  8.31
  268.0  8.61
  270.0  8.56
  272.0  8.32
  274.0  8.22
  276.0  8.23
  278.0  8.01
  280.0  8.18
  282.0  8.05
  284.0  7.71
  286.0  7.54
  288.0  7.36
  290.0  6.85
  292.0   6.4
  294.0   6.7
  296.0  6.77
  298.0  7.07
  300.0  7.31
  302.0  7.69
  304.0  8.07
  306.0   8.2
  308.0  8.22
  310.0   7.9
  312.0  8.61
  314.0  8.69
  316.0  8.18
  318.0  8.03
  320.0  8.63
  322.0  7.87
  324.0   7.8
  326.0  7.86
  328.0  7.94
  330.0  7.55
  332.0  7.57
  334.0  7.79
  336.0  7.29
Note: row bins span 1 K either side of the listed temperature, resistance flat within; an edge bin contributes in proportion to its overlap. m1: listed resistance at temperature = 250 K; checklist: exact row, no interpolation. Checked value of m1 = 8.39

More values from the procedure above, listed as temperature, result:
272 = 8.32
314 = 8.69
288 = 7.36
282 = 8.05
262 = 8.6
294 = 6.7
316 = 8.18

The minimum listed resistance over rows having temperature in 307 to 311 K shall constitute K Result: 7.9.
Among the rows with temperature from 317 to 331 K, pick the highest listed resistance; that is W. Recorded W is 8.63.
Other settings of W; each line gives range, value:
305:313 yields 8.61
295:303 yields 7.69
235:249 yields 8.83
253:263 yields 8.6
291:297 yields 6.77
